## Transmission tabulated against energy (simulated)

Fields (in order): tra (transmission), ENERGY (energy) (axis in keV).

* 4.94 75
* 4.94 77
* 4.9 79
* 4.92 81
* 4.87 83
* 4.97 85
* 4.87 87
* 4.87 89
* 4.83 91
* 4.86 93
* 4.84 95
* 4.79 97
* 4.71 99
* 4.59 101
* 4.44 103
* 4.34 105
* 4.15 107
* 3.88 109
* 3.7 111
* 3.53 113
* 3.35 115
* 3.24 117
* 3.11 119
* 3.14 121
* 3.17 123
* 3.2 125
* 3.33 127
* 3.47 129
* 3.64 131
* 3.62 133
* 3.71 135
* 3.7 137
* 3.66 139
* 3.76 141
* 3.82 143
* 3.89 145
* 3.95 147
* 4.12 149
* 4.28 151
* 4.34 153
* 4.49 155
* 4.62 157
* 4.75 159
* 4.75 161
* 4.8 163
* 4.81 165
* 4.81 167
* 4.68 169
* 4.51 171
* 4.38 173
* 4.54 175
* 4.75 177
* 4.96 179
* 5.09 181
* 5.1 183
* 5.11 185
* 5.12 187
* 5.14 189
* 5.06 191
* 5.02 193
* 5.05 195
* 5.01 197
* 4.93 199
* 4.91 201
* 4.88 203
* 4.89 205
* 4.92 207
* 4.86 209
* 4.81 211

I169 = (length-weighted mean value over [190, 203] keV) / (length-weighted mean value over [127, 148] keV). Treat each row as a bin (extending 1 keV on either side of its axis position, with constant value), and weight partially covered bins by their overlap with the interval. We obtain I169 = 1.35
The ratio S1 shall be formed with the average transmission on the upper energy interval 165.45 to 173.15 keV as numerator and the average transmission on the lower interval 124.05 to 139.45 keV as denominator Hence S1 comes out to 1.3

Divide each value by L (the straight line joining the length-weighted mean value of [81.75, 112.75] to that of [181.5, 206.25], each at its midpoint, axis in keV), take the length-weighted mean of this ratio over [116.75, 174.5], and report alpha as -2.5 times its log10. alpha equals 0.20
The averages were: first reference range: 4.56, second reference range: 5.02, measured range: 4.01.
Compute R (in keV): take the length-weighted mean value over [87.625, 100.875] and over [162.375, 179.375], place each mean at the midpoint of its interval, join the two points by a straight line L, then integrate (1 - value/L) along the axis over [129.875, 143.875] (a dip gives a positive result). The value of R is 3.1 keV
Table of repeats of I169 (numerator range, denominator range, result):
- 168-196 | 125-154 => 1.29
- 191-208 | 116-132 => 1.51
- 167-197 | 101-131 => 1.36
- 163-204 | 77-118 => 1.10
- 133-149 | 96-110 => 0.86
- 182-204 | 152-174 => 1.09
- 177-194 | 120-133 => 1.51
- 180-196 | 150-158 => 1.15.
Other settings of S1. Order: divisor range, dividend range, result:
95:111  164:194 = 1.11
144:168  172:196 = 1.11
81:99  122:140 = 0.72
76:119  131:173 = 0.96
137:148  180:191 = 1.34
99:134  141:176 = 1.20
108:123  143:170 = 1.31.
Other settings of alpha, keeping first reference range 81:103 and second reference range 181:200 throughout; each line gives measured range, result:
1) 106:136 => 0.37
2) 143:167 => 0.13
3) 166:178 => 0.09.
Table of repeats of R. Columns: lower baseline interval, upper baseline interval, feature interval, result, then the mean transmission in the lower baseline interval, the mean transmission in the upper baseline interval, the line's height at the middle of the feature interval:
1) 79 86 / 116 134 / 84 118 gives -0.9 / 4.92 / 3.32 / 4.22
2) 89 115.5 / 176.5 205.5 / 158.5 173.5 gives 0.4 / 4.35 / 5.01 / 4.82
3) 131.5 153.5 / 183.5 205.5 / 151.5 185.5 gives -2.1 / 3.88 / 5.02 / 4.45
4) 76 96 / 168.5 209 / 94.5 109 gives 1.2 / 4.89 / 4.9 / 4.89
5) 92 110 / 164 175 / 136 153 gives 2.5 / 4.51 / 4.63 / 4.59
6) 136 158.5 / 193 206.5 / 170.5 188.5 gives -0.9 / 4.07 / 4.95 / 4.61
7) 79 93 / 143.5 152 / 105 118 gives 2.4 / 4.89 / 4.05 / 4.54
